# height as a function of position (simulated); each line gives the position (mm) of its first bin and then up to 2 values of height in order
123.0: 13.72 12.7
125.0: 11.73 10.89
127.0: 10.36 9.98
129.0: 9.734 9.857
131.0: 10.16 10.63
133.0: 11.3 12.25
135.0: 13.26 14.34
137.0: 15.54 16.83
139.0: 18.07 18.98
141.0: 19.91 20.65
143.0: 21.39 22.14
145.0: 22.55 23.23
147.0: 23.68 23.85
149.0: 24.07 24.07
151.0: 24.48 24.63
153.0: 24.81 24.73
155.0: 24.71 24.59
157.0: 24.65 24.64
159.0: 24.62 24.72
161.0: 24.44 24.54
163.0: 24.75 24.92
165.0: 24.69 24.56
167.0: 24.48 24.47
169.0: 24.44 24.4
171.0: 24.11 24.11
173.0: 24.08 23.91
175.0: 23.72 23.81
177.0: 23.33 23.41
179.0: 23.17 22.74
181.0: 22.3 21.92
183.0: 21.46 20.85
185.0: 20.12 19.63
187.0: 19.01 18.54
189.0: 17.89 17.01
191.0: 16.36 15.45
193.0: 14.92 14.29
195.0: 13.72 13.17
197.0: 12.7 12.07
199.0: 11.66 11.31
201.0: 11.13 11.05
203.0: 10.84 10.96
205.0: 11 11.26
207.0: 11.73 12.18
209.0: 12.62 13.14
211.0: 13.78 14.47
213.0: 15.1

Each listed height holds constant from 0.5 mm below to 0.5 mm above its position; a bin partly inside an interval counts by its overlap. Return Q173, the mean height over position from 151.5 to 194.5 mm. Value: 22.4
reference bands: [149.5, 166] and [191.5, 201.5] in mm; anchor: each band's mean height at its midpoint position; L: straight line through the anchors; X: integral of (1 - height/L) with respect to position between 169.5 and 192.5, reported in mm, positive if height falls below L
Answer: -4.8 mm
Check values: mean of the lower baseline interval 24.6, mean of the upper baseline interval 13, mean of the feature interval 21.4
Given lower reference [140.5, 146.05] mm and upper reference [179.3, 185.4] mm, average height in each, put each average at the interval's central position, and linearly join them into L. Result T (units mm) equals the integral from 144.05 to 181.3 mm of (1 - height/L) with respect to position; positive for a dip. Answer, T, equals -4.4 mm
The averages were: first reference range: 21.5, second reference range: 21.6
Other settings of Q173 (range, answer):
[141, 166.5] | 23.9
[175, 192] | 20.7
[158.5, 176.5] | 24.4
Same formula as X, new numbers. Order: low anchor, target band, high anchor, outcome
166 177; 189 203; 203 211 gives 2.0 mm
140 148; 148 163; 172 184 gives -1.5 mm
